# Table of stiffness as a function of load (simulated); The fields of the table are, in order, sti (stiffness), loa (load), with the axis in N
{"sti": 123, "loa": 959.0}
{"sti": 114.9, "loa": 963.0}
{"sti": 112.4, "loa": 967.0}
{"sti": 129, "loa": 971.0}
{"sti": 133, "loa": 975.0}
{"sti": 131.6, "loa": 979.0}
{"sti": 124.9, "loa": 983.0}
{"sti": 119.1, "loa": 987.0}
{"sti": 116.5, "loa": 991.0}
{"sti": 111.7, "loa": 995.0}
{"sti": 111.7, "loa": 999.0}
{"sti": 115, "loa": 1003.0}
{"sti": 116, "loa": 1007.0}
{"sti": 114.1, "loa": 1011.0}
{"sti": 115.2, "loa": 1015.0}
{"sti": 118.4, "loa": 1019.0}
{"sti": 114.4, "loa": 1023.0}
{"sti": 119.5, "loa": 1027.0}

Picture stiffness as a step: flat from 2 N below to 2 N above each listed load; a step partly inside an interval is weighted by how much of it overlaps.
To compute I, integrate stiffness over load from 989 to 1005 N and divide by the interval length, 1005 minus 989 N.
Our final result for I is 114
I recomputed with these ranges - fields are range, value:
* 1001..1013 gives 115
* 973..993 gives 125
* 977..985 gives 128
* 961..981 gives 124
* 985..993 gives 118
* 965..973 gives 121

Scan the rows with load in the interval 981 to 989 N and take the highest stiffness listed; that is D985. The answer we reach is 124.9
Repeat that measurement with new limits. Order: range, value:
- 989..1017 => 116.5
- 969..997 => 133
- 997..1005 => 115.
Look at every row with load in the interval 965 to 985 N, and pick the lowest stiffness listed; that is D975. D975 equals 112.4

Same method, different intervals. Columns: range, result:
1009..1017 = 114.1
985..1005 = 111.7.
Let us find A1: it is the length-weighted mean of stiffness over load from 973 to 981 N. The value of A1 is 132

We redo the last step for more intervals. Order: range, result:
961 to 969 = 114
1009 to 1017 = 115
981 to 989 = 122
